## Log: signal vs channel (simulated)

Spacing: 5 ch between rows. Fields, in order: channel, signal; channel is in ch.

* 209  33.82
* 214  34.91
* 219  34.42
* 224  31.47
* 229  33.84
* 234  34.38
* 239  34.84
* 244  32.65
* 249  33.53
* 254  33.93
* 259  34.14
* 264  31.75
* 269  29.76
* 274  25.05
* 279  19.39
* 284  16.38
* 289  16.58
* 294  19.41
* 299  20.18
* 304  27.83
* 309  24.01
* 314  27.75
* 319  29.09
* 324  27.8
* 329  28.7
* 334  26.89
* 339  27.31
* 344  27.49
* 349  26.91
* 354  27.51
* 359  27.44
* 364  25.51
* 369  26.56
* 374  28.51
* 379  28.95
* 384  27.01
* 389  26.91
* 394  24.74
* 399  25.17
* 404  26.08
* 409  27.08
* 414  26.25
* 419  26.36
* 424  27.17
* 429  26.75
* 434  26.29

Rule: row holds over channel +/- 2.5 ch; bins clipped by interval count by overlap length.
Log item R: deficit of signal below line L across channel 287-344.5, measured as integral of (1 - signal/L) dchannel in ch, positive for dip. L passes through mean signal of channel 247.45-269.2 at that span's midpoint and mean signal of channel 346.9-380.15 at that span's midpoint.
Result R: 8.6 ch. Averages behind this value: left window 32.9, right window 27.3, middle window 25.3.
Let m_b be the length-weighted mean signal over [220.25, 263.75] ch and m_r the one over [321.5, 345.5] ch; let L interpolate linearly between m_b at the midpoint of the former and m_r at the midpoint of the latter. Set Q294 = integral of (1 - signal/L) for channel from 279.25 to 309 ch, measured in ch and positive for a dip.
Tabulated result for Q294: 9.6 ch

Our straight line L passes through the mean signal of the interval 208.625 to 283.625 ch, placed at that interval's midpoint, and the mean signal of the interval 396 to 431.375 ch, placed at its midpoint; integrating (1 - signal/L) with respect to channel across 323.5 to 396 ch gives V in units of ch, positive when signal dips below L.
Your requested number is 2.0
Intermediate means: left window 31.4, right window 26.4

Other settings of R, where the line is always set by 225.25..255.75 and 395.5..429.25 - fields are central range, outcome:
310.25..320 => 0.89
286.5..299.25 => 5.27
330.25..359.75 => 1.95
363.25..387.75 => 0.44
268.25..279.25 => 2.49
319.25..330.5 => 0.65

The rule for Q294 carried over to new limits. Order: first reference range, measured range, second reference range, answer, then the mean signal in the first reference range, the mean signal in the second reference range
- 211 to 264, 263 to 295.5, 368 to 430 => 9.9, 33.7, 26.7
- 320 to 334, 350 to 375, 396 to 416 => 0.2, 28.1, 26.1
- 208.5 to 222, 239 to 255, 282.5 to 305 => -2.9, 34.4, 19.7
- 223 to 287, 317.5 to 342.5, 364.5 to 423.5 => 0.3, 29.9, 26.7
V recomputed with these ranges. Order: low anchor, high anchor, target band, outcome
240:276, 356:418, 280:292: 5.4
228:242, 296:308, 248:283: 1.0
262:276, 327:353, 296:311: 2.3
